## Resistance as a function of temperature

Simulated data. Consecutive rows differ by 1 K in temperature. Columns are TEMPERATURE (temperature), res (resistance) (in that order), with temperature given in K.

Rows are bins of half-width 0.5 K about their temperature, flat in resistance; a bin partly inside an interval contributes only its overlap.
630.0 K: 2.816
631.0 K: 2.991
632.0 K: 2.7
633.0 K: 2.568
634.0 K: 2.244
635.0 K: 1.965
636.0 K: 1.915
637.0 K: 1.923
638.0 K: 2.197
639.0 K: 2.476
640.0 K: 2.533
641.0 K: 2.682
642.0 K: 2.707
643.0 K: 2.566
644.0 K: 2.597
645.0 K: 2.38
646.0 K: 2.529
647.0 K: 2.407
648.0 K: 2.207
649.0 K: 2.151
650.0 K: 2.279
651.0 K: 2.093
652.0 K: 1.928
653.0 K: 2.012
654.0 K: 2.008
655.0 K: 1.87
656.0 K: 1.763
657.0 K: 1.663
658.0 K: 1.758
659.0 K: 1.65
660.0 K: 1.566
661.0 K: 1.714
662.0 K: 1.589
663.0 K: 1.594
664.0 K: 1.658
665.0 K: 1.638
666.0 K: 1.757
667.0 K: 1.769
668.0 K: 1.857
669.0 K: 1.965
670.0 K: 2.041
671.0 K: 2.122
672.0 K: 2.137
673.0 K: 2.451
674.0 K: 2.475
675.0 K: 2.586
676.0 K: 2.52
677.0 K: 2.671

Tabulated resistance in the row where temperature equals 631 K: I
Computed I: 2.991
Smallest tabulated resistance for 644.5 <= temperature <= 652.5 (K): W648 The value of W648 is 1.928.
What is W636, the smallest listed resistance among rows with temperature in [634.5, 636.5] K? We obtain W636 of 1.915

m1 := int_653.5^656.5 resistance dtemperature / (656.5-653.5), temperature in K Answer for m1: 1.88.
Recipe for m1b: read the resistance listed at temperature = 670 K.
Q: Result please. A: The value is 2.041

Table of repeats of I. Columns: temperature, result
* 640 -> 2.533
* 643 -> 2.566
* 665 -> 1.638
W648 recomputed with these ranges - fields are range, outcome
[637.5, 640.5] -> 2.197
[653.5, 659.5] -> 1.65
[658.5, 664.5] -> 1.566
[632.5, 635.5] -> 1.965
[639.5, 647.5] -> 2.38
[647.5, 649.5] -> 2.151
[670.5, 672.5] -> 2.122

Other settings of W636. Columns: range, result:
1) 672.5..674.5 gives 2.451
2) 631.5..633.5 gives 2.568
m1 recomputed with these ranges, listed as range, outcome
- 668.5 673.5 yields 2.14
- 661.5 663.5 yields 1.59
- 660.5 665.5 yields 1.64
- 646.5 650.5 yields 2.26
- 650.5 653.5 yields 2.01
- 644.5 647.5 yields 2.44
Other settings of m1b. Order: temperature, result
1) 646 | 2.529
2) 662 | 1.589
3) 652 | 1.928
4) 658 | 1.758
